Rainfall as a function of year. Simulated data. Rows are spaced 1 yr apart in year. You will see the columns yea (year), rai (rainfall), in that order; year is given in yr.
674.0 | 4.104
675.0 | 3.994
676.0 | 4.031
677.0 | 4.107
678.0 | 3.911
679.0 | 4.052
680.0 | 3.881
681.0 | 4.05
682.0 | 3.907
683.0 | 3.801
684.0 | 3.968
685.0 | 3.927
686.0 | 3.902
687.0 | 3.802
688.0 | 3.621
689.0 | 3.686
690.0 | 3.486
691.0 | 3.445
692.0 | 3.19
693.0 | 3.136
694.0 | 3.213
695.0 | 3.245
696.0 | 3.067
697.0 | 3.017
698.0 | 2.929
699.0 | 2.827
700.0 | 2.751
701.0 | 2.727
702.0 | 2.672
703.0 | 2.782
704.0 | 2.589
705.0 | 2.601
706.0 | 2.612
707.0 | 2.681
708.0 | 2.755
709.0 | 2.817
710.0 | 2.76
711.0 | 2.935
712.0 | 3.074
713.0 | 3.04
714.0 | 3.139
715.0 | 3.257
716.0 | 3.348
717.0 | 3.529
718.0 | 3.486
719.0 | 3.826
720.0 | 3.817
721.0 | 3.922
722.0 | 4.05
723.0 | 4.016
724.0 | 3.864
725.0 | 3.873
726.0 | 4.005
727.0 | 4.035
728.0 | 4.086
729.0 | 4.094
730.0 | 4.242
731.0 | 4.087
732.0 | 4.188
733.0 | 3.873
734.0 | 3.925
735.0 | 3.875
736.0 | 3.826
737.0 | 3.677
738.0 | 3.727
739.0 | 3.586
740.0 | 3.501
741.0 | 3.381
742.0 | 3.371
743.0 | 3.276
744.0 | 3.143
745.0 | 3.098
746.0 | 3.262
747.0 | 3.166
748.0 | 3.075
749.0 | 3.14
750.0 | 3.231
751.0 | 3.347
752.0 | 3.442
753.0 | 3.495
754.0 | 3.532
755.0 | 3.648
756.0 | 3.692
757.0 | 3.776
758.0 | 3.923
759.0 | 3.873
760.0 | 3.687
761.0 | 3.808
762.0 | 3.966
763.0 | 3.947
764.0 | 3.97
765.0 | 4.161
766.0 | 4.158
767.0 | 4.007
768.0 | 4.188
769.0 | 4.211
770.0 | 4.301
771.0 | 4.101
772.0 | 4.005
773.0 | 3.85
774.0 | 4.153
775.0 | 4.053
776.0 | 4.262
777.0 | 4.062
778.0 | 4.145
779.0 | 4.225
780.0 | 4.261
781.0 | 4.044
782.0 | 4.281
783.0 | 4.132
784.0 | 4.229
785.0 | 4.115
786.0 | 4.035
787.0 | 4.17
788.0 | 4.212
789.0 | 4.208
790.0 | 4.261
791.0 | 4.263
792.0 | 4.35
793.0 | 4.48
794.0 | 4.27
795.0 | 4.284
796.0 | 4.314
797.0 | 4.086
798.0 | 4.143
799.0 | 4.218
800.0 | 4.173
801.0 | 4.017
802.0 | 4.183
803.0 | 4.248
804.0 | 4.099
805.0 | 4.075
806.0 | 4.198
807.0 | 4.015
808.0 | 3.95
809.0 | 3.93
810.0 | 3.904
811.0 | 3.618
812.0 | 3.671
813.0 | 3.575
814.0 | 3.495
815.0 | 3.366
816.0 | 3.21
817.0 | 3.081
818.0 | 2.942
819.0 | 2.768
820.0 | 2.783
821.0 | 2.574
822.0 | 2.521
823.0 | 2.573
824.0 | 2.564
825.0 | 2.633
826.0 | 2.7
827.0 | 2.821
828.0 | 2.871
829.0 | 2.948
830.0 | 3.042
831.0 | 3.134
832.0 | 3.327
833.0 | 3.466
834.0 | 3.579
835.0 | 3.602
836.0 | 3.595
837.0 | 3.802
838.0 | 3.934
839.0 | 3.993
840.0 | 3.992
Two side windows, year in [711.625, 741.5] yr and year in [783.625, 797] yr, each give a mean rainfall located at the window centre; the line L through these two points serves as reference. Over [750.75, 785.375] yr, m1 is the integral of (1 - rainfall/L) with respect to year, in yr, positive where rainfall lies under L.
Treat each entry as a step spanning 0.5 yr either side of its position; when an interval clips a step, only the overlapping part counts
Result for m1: 0.8 yr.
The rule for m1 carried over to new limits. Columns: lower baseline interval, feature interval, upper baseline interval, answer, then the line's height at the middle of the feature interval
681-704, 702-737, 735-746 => -0.8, 3.4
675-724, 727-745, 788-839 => -1.6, 3.45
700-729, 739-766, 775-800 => 1.6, 3.77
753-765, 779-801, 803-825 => -4.0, 3.56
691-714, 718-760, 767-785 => -2.2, 3.52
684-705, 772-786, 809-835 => -4.4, 3.14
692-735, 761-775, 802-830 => -3.1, 3.33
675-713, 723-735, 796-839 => -2.4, 3.35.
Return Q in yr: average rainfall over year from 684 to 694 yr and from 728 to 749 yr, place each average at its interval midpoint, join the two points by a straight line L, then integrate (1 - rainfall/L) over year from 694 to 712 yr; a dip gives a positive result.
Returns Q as 3.8 yr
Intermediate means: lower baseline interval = 3.58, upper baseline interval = 3.62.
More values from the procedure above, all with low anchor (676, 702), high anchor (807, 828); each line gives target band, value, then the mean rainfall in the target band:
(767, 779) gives -3.12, 4.12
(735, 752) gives -0.15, 3.38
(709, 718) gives 0.77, 3.14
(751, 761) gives -1.05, 3.66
